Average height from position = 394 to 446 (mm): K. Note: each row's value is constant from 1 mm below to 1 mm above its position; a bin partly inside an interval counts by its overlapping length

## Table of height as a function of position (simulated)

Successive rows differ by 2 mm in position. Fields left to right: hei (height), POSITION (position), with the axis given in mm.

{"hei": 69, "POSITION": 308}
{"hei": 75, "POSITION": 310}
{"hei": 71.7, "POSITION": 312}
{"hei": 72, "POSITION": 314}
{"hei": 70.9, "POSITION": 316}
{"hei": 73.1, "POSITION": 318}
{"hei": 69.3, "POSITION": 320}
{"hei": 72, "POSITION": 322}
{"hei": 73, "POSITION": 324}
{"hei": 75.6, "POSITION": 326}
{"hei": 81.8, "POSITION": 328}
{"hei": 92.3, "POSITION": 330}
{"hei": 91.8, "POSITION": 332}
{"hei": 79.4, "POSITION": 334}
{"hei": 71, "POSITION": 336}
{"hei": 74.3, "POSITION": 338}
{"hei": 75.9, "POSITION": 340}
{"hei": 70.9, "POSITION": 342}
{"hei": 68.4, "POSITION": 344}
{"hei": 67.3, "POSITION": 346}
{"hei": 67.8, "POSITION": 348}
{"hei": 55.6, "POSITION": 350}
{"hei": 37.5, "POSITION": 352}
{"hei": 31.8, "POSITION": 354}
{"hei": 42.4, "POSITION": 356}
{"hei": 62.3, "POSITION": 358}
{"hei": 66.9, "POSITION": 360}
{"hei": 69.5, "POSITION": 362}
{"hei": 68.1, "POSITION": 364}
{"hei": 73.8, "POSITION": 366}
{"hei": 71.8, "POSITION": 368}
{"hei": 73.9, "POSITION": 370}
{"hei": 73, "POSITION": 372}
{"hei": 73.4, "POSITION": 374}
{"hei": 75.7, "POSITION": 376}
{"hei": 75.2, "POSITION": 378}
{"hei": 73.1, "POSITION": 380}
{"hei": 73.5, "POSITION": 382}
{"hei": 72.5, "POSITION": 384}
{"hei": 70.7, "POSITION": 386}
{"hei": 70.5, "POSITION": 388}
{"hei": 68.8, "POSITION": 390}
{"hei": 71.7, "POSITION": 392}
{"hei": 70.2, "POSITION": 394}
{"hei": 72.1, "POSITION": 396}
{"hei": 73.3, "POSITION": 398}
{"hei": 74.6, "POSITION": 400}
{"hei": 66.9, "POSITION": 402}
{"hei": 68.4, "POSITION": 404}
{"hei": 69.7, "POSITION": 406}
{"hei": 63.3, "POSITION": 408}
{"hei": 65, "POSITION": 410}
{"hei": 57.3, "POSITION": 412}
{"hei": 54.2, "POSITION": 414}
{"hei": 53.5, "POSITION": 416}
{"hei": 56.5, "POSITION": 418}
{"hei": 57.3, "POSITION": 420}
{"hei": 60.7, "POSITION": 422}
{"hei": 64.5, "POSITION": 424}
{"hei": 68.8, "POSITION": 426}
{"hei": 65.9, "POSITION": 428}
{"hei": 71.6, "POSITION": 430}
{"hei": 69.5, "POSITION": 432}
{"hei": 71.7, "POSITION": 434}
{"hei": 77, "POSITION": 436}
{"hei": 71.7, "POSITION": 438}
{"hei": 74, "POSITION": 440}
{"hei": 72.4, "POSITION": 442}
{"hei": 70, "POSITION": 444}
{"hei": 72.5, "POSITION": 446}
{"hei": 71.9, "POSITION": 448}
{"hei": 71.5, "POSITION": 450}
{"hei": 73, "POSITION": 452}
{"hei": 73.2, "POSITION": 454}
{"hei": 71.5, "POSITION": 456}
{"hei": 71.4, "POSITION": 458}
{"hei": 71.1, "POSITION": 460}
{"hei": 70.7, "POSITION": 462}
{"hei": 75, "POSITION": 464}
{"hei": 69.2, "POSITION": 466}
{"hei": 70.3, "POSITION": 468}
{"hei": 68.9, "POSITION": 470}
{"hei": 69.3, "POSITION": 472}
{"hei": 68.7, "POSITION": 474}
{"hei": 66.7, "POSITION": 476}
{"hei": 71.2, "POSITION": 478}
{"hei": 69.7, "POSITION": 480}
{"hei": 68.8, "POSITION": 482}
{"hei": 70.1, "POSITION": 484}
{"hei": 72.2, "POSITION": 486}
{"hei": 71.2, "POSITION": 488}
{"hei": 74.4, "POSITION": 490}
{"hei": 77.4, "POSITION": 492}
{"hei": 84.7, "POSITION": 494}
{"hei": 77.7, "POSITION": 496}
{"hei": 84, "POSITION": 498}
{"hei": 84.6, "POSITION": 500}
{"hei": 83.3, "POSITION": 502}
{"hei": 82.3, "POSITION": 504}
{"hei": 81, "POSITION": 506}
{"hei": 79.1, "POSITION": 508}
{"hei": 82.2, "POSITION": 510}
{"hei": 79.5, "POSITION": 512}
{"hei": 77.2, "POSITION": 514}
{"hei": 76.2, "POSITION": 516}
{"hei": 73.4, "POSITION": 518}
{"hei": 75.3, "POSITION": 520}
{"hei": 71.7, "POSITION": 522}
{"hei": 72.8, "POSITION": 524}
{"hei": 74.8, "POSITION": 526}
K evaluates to 67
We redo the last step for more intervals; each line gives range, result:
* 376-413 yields 70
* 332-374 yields 65.9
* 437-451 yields 72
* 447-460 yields 72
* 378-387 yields 72.8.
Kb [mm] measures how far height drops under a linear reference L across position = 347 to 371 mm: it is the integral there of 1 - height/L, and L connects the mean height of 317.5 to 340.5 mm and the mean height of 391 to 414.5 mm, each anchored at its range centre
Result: 4.33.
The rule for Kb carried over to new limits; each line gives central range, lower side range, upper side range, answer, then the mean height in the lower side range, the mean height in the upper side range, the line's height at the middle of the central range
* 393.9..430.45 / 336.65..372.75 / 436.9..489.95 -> 1.61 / 64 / 71.1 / 67.7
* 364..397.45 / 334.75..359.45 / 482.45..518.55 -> -4.05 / 60.7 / 78.3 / 64.6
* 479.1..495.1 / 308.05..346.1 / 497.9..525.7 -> 0.91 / 75.1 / 78.5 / 78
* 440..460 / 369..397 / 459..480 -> -0.39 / 72.5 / 70.1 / 70.6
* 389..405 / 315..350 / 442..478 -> 0.42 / 74.4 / 70.9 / 72.7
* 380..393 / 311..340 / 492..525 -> 0.97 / 76.3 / 79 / 77.2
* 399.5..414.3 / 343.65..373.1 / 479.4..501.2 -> 0.43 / 61.9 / 76.1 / 67.1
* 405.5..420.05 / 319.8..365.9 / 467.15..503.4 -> 2.39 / 68.1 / 74.2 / 71.1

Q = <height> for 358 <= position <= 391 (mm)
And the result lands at 71.6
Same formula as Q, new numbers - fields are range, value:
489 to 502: 80.7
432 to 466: 72.2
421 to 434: 67.2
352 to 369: 59.5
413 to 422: 56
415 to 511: 72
